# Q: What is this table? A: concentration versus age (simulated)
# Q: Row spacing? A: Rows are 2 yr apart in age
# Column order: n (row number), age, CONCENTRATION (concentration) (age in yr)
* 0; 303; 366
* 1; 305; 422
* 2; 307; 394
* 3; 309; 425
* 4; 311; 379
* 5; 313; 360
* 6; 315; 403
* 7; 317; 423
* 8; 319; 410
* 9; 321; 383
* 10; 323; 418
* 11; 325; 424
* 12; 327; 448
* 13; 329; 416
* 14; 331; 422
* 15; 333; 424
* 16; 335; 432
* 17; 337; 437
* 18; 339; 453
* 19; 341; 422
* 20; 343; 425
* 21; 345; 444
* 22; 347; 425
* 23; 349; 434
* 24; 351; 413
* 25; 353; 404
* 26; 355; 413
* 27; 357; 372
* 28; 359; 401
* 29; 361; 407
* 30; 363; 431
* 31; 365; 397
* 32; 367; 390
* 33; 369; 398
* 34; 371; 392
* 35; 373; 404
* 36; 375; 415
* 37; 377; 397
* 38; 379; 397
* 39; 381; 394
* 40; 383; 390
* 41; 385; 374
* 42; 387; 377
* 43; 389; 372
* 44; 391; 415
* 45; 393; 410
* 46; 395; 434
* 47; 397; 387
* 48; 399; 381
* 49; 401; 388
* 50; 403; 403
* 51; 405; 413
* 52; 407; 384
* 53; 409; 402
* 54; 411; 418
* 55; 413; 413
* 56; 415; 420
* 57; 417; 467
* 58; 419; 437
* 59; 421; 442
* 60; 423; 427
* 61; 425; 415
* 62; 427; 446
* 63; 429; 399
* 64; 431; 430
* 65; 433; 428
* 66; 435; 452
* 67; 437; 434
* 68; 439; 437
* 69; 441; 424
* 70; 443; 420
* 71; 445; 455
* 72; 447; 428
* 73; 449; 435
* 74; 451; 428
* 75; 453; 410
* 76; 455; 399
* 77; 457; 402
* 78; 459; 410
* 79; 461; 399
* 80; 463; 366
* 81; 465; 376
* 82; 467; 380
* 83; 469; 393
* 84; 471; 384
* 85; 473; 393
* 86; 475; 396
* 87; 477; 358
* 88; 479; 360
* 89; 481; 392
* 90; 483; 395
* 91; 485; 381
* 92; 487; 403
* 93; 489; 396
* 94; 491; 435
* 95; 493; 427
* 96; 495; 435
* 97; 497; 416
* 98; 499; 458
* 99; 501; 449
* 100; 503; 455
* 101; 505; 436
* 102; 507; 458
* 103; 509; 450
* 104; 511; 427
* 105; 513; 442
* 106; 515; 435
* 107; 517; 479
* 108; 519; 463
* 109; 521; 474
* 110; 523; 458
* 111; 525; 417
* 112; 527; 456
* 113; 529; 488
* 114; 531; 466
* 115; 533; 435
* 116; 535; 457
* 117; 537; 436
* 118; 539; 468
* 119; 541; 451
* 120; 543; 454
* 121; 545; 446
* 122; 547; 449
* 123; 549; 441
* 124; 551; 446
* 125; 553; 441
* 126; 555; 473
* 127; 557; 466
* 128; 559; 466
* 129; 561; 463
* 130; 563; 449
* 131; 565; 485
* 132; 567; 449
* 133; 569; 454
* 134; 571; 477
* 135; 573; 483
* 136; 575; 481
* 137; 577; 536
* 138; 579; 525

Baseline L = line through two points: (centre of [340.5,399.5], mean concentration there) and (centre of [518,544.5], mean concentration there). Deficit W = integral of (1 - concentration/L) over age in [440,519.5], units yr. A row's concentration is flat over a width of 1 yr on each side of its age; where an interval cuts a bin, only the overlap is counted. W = 4.2 yr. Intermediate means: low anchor 404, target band 416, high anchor 455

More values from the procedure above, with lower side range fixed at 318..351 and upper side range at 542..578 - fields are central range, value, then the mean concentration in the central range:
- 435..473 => 3.0 yr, 411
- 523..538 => 0.3 yr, 451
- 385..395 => 0.9 yr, 396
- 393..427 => 1.8 yr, 415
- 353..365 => 0.7 yr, 404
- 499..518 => 0.3 yr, 448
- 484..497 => 1.1 yr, 413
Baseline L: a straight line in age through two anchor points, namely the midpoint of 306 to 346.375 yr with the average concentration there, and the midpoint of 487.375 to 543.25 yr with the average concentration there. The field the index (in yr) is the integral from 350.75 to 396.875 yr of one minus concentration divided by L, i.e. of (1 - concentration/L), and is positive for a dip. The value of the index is 2.7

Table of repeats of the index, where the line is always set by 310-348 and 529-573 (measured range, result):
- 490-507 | 0.3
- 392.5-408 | 1.1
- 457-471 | 1.7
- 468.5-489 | 2.7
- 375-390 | 1.4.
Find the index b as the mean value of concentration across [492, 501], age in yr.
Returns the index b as 436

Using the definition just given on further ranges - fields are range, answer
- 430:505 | 412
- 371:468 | 411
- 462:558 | 430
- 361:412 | 399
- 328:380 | 414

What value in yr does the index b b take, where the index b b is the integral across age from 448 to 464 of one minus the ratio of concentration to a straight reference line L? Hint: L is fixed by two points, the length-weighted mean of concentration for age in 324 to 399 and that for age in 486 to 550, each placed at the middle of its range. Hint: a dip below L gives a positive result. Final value 0.94 yr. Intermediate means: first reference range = 410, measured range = 406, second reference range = 446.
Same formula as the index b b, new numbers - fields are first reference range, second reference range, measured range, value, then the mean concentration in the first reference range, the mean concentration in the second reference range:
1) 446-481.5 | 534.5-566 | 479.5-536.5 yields -1.6 yr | 395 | 456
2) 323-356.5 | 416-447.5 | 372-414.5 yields 3.2 yr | 426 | 434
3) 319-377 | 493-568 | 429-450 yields 0.1 yr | 415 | 452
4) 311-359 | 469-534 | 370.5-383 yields 0.6 yr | 416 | 428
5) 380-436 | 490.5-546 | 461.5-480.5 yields 2.4 yr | 411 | 449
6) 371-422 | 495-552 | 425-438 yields -0.4 yr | 405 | 450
